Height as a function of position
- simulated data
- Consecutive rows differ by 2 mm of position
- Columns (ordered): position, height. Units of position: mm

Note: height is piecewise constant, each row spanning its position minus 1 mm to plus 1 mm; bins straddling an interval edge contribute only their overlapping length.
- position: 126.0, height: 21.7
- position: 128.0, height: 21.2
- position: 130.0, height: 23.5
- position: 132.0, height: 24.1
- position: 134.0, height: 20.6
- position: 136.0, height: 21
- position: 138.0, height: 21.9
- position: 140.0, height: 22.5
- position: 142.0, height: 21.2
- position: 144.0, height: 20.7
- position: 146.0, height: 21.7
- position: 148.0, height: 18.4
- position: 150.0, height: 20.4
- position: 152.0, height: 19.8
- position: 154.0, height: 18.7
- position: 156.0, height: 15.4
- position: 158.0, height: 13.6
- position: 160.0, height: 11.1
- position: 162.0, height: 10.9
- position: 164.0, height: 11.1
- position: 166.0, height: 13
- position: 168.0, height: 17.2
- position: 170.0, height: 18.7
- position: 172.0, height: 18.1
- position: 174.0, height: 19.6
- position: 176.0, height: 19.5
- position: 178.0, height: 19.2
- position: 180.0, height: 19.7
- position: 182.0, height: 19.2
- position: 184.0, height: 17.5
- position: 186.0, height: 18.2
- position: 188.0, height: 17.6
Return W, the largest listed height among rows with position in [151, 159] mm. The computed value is 19.8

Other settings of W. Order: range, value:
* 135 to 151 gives 22.5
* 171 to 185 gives 19.7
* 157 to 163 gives 13.6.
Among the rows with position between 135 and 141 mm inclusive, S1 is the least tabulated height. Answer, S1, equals 21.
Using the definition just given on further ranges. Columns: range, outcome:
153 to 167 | 10.9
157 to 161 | 11.1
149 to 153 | 19.8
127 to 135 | 20.6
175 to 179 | 19.2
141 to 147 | 20.7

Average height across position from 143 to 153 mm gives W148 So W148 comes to 20.2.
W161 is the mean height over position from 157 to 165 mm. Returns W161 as 11.7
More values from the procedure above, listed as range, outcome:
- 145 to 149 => 20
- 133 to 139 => 21.2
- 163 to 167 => 12.1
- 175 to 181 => 19.5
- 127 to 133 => 22.9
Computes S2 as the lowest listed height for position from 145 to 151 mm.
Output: 18.4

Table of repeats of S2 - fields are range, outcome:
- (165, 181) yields 13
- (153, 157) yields 15.4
